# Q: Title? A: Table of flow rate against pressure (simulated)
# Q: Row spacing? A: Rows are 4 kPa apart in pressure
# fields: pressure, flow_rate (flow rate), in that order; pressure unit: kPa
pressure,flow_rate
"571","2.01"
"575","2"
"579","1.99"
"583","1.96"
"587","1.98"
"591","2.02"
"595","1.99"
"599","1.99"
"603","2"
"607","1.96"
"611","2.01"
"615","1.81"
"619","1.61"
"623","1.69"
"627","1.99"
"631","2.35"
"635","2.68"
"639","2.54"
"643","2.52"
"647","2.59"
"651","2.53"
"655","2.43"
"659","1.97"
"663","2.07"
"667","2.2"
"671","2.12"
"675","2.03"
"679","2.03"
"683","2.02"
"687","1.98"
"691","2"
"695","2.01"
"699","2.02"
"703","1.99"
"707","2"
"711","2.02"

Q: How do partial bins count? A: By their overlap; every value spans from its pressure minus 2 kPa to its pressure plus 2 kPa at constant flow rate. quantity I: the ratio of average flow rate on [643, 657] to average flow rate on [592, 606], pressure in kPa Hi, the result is 1.3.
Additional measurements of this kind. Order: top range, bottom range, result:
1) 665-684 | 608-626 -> 1.16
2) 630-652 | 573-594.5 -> 1.28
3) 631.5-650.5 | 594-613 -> 1.29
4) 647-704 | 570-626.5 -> 1.10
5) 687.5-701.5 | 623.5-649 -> 0.84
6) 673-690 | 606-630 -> 1.08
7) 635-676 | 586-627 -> 1.22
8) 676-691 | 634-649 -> 0.78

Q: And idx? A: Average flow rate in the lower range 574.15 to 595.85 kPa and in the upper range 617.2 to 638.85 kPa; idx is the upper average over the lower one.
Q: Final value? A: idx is 1.06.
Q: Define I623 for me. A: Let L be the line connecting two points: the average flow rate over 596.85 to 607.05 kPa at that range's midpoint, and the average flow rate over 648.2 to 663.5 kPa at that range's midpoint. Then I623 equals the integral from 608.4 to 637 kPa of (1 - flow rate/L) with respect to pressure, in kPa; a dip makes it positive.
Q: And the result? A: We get 1.2 kPa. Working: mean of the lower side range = 1.99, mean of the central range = 2.02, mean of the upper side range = 2.29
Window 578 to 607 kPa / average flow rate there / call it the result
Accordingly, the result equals 1.99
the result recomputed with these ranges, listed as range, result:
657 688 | 2.05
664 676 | 2.12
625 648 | 2.44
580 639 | 2.02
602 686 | 2.15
